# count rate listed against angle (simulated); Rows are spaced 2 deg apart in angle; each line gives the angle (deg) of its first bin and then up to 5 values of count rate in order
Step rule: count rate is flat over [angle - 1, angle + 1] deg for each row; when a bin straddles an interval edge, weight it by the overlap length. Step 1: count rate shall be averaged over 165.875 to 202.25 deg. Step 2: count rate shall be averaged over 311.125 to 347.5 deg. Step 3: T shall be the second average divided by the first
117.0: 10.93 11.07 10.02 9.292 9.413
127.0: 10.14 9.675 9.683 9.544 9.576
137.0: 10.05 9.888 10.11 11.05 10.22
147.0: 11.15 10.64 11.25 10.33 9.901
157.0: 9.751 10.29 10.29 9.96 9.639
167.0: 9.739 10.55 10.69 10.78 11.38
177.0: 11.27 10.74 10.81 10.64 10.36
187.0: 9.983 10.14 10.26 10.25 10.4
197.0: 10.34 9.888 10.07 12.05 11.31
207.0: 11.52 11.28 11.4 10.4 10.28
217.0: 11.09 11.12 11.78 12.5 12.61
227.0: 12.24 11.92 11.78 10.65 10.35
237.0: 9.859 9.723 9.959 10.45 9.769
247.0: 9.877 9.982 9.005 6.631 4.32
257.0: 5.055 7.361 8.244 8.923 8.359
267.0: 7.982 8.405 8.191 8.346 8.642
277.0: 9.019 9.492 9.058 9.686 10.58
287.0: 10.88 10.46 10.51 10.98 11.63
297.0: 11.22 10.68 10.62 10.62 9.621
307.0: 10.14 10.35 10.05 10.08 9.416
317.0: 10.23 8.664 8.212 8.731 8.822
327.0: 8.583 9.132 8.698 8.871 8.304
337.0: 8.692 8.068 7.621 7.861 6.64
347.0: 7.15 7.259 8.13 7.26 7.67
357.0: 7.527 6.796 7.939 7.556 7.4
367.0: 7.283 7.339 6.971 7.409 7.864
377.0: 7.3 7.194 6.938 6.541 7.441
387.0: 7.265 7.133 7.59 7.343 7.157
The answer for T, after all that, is 0.8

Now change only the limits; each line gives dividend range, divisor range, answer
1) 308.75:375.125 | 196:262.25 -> 0.81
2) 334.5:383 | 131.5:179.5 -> 0.72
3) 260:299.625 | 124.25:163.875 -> 0.94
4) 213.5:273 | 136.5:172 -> 0.93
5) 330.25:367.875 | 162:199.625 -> 0.74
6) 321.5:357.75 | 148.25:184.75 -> 0.77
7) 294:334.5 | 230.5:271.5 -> 1.11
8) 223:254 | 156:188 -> 1.00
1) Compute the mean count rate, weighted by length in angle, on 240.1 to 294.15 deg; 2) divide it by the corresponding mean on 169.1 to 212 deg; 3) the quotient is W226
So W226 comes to 0.83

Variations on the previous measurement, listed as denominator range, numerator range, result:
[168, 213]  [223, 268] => 0.88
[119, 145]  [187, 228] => 1.11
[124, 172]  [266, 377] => 0.87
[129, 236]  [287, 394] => 0.80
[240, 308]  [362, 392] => 0.79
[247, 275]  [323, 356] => 1.03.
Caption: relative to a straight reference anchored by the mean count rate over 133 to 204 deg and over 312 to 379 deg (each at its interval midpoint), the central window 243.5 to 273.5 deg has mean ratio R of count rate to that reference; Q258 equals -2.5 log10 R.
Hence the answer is 0.14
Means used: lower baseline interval 10.4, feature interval 8.07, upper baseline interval 8.03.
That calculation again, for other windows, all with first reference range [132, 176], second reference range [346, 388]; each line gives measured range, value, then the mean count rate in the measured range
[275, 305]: -0.22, 10.3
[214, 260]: -0.08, 9.93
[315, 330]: -0.13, 8.94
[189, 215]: -0.12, 10.7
